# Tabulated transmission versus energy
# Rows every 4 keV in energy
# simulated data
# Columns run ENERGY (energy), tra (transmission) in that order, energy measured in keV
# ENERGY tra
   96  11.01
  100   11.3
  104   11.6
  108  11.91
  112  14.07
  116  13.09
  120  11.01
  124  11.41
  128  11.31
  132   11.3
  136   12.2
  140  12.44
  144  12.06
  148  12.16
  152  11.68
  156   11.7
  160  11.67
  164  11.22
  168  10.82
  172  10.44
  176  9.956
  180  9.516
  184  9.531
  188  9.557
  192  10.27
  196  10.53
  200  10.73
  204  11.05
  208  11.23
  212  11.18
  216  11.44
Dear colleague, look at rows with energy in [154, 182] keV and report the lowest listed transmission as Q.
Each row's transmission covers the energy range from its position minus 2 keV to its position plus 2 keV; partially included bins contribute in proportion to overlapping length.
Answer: 9.516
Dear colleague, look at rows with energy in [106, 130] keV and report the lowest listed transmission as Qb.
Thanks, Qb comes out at 11.01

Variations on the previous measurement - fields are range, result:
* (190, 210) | 10.27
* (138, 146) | 12.06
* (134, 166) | 11.22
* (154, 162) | 11.67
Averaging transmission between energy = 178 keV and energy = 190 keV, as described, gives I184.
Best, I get 9.53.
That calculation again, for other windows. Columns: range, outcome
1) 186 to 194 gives 9.91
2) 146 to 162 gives 11.8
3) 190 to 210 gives 10.8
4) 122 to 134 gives 11.3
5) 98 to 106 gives 11.4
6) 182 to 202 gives 10.1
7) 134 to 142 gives 12.3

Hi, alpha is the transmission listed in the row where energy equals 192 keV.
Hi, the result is 10.27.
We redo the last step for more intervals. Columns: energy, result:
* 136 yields 12.2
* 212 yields 11.18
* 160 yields 11.67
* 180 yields 9.516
